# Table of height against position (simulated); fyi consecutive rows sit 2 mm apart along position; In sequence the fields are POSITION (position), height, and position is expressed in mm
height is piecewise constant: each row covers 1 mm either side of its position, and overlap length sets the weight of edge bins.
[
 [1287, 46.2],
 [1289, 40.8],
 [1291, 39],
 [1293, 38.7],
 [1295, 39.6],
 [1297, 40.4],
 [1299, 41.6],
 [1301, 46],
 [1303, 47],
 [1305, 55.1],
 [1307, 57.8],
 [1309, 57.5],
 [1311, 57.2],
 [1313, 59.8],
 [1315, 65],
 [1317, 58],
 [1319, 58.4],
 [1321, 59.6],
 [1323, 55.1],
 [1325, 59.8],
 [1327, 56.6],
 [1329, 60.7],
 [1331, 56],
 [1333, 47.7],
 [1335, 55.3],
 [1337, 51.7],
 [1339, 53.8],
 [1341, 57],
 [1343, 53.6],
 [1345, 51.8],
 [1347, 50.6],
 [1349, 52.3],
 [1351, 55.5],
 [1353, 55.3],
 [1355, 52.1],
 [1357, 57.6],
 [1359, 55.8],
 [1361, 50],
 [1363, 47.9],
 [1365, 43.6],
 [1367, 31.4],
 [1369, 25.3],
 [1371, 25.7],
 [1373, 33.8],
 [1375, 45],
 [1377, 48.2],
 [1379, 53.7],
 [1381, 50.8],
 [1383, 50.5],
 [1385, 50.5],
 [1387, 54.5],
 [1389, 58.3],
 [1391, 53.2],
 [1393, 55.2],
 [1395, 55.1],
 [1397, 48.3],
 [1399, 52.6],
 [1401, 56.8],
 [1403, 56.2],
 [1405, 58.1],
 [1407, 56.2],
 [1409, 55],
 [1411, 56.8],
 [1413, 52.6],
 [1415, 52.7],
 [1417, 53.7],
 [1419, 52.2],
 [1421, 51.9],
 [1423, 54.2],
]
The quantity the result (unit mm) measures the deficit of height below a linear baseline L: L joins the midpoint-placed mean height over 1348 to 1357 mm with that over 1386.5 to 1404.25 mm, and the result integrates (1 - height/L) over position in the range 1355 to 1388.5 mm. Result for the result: 5.4 mm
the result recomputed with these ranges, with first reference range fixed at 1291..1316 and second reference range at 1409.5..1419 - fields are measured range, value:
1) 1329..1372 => 1.9 mm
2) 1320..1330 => -1.5 mm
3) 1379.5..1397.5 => 0.0 mm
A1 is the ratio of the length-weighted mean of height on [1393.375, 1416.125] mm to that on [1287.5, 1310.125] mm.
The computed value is 1.2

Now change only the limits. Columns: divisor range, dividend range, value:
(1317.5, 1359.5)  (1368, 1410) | 0.90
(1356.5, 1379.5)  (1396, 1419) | 1.28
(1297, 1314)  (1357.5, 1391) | 0.88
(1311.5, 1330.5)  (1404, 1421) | 0.92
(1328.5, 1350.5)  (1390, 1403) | 1.00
